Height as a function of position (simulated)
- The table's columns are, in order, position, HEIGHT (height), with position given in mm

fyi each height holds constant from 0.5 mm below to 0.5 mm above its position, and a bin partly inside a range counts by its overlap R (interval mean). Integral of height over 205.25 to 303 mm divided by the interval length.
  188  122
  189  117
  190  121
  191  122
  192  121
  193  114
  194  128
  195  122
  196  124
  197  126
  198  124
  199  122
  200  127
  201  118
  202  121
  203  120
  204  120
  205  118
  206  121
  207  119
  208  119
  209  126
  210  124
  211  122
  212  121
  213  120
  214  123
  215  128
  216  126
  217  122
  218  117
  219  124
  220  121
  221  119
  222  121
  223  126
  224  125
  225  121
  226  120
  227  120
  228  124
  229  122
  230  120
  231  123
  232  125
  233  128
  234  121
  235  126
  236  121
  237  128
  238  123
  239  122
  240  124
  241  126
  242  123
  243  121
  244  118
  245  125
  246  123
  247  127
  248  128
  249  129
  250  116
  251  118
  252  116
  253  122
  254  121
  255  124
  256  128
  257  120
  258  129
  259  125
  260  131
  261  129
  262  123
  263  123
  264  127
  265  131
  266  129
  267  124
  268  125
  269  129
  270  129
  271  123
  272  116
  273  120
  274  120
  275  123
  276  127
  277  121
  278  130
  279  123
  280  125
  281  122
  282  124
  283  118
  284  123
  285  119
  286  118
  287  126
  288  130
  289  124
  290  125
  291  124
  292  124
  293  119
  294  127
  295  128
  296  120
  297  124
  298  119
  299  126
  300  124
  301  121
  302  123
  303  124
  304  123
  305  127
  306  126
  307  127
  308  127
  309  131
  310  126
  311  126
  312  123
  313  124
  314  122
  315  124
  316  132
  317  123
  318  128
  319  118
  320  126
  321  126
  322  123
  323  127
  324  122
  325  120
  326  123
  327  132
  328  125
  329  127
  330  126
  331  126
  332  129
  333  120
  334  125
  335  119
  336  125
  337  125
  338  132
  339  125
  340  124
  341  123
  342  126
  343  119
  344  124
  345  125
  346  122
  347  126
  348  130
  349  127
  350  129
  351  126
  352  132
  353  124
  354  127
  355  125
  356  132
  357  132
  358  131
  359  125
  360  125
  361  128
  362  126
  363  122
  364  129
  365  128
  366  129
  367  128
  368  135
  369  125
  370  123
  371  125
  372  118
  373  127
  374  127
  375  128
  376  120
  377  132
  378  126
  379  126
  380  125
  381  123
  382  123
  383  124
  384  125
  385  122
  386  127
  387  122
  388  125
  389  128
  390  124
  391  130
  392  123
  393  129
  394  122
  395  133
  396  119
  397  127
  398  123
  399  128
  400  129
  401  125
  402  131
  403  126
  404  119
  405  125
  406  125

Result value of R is 123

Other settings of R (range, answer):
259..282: 125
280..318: 124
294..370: 126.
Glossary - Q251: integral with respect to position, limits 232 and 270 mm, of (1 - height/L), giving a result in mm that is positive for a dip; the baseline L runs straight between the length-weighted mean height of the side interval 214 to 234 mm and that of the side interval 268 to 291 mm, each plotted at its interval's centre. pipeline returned -0.4 mm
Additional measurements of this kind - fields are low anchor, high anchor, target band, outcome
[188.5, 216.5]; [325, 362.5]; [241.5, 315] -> 0.06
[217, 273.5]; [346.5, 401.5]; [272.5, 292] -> 0.17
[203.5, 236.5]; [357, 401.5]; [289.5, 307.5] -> 0.02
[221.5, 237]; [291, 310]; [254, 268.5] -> -0.28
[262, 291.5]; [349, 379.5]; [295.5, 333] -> 0.15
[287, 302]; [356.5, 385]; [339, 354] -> -0.01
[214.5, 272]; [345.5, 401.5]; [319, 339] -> 0.07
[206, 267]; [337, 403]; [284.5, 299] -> 0.12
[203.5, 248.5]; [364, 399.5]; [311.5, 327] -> 0.02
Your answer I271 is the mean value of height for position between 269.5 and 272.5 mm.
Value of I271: 123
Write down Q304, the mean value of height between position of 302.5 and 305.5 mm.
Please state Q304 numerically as 125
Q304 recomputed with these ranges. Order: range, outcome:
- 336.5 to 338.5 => 128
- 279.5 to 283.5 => 122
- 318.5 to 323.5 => 124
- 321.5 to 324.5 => 124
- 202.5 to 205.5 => 119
